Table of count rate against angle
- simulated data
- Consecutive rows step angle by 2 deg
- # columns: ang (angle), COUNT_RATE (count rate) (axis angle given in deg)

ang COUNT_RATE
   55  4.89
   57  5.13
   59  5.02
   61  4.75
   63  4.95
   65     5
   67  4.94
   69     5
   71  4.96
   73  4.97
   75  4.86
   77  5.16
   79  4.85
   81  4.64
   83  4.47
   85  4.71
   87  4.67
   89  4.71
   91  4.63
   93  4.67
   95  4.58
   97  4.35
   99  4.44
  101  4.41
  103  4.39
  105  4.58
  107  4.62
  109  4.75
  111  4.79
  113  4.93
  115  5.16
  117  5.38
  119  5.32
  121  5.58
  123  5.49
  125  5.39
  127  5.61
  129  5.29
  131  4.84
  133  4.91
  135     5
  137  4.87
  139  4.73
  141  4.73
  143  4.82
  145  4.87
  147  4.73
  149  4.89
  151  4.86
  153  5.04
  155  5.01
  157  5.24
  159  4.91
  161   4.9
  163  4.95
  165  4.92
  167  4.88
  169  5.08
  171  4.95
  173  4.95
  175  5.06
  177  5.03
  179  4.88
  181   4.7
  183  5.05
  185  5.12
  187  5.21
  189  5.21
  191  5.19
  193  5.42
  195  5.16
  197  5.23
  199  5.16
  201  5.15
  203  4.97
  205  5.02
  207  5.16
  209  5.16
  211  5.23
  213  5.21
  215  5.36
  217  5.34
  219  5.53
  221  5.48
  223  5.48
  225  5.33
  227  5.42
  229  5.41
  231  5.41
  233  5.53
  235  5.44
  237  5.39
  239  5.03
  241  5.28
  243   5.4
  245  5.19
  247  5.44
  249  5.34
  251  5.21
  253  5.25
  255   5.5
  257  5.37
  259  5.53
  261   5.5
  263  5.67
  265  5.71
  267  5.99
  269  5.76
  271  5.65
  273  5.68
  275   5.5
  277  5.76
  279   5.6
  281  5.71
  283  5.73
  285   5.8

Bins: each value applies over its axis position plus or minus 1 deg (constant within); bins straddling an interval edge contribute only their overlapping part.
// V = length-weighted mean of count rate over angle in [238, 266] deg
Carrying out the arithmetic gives 5.39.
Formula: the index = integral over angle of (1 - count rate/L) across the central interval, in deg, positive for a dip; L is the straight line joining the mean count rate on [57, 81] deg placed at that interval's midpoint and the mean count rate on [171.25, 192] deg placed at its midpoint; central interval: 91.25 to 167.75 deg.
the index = 1.2 deg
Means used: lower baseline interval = 4.95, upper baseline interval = 5.04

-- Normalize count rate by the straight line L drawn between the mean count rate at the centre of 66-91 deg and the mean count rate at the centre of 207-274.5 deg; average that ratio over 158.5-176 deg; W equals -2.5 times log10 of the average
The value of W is 0.04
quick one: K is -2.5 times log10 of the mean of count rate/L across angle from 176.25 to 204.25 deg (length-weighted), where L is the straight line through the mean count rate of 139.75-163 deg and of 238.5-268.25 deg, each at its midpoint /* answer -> 0.00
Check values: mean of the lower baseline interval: 4.91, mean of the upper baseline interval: 5.44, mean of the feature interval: 5.11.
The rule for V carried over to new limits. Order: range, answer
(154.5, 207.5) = 5.06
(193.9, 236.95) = 5.3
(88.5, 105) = 4.52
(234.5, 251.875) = 5.3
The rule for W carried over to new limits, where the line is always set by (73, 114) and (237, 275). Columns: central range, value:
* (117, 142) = -0.07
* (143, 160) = 0.00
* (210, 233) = -0.02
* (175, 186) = 0.03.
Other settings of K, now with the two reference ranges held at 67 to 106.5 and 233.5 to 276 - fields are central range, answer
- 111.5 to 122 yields -0.09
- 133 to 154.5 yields 0.02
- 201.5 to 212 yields 0.03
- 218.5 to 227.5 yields -0.02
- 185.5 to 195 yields -0.01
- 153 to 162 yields 0.00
